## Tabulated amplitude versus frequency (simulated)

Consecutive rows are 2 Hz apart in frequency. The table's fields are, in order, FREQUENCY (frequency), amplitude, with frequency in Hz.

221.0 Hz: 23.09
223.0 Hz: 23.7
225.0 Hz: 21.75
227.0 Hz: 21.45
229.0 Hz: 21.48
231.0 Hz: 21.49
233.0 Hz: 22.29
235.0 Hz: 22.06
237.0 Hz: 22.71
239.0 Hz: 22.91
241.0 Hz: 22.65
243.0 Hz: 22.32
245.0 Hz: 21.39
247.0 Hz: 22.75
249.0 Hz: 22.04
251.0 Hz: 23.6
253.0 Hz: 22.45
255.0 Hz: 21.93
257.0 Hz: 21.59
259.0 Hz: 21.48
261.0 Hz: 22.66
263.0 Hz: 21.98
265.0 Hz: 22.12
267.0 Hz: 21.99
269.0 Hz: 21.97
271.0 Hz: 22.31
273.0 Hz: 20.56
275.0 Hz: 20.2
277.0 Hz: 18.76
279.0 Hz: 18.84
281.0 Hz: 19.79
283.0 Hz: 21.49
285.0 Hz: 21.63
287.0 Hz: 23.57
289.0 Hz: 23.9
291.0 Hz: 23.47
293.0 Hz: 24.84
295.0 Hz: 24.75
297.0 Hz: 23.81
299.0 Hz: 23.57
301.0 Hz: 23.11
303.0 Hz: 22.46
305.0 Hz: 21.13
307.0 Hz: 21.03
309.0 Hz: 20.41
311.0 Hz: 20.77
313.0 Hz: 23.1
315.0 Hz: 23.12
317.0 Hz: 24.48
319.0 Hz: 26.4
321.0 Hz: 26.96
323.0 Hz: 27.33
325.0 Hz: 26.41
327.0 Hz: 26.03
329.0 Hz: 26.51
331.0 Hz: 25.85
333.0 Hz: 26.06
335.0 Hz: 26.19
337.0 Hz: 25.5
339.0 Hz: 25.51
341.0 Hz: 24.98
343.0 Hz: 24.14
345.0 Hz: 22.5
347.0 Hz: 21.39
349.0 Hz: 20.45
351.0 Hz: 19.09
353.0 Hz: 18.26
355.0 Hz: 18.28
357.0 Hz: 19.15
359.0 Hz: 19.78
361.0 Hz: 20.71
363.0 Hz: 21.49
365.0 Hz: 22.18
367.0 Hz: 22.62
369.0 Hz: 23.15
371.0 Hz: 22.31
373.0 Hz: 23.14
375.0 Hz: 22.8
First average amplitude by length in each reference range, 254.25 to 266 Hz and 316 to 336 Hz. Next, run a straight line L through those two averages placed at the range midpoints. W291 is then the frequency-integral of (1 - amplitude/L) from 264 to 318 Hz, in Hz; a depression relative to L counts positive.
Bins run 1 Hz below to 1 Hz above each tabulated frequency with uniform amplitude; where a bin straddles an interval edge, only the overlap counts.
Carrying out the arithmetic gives 4.11 Hz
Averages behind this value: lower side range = 22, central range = 22.1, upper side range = 26.2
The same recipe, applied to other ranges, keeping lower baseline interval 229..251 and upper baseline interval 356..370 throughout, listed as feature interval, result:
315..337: -4.5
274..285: 1.0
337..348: -1.2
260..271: 0.0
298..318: -0.5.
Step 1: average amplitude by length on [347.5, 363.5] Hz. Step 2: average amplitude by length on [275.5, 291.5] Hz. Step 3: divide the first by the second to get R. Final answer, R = 0.9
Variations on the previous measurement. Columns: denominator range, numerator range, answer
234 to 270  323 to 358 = 1.05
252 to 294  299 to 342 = 1.12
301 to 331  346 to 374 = 0.87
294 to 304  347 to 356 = 0.82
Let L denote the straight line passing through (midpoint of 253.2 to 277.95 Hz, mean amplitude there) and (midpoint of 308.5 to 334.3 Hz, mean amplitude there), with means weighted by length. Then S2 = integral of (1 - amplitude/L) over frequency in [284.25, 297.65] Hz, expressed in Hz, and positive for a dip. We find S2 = -0.4 Hz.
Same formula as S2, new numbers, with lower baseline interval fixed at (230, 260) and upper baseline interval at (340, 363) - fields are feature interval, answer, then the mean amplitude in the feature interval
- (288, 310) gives -1.46 Hz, 23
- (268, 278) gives 0.51 Hz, 20.8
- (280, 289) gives -0.07 Hz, 21.9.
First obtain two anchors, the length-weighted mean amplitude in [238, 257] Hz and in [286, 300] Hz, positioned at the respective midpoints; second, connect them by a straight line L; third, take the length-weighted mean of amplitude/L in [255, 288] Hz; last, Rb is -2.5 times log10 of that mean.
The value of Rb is 0.09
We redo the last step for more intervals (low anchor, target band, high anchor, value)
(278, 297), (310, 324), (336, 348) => -0.06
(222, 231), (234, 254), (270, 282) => -0.06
